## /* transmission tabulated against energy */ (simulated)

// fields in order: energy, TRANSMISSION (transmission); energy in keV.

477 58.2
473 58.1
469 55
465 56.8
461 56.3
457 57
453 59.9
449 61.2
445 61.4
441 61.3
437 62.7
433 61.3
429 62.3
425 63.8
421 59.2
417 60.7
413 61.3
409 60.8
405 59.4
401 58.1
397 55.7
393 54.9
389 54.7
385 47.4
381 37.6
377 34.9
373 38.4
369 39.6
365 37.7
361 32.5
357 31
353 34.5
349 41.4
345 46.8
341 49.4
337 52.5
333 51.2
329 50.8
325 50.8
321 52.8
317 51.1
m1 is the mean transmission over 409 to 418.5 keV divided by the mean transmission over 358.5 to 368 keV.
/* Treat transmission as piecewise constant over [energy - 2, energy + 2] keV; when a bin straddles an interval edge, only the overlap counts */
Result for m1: 1.72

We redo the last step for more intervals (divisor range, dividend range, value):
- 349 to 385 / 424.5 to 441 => 1.69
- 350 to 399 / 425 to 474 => 1.43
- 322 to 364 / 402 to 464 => 1.37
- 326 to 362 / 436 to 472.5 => 1.34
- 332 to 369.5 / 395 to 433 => 1.45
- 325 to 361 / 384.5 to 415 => 1.28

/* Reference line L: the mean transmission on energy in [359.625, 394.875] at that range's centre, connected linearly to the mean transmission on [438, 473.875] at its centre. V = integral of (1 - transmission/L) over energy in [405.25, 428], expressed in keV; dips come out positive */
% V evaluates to -4.8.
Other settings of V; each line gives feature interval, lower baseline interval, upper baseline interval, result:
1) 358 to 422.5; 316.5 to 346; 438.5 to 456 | 8.0 keV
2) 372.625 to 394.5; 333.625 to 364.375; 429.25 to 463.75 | 1.5 keV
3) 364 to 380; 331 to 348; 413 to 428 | 4.9 keV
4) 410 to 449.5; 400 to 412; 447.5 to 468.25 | -1.7 keV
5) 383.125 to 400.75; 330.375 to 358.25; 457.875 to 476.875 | -1.6 keV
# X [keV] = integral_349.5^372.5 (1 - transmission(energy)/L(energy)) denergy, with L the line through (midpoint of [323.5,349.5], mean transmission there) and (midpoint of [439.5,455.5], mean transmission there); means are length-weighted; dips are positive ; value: 7.2 keV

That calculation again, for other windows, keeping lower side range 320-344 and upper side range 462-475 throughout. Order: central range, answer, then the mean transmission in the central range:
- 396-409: -1.1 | 58.4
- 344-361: 4.8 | 37.2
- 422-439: -2.3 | 62.3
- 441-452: -1.1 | 61.2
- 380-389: 1.3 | 45.8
